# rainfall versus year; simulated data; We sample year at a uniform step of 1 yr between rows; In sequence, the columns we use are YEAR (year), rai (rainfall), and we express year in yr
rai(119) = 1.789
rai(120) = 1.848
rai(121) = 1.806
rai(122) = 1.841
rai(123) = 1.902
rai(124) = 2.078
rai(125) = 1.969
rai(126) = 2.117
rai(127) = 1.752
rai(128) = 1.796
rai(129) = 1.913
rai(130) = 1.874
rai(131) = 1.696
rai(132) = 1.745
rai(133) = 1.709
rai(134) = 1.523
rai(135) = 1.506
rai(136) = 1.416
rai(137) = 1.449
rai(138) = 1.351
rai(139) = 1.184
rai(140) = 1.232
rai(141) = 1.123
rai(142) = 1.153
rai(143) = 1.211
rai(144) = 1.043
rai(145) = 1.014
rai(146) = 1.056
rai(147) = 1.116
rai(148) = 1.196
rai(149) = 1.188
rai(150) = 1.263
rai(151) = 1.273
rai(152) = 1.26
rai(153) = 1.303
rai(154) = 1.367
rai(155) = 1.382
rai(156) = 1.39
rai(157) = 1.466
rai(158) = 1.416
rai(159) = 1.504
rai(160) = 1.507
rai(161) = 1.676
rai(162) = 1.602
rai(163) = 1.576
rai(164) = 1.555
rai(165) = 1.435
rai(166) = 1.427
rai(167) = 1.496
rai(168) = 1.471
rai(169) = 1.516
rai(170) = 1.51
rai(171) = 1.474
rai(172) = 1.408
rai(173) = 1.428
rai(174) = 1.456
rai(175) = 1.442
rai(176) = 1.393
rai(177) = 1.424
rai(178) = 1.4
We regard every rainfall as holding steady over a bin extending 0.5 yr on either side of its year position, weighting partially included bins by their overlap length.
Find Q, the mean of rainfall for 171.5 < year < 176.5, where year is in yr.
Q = 1.43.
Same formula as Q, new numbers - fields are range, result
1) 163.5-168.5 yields 1.48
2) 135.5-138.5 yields 1.41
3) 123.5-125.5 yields 2.02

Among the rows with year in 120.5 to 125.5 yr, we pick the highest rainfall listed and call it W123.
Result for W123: 2.078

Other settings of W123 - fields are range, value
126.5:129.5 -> 1.913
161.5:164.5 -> 1.602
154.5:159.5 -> 1.504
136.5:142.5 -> 1.449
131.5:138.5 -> 1.745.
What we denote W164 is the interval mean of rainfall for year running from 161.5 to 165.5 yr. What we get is 1.54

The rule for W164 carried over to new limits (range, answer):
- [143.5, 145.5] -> 1.03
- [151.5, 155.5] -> 1.33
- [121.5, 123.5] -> 1.87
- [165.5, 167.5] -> 1.46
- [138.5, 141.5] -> 1.18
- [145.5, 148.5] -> 1.12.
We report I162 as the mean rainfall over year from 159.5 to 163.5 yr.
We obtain 1.59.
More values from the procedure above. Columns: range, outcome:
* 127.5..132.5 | 1.8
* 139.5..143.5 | 1.18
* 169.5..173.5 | 1.45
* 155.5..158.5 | 1.42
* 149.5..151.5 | 1.27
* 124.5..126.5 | 2.04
